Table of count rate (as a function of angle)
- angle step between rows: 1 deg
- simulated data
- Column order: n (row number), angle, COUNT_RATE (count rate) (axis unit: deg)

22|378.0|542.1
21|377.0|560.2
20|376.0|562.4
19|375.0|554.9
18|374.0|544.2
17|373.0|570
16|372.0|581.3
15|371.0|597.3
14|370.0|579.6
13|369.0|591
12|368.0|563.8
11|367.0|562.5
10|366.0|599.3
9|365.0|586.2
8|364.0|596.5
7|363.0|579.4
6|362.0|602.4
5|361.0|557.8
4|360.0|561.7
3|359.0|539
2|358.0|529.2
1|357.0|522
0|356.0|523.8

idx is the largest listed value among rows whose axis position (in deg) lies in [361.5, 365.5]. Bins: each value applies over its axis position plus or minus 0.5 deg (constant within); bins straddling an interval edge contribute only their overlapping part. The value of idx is 602.4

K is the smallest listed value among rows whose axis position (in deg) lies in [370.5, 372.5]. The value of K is 581.3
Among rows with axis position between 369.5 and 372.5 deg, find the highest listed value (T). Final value 597.3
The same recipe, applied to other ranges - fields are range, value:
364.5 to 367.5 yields 599.3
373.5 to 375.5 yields 554.9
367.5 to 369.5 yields 591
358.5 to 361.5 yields 561.7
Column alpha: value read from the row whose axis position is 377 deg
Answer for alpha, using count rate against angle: 560.2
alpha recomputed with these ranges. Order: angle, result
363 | 579.4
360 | 561.7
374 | 544.2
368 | 563.8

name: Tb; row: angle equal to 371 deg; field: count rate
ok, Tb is 597.3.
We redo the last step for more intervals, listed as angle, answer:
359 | 539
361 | 557.8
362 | 602.4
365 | 586.2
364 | 596.5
